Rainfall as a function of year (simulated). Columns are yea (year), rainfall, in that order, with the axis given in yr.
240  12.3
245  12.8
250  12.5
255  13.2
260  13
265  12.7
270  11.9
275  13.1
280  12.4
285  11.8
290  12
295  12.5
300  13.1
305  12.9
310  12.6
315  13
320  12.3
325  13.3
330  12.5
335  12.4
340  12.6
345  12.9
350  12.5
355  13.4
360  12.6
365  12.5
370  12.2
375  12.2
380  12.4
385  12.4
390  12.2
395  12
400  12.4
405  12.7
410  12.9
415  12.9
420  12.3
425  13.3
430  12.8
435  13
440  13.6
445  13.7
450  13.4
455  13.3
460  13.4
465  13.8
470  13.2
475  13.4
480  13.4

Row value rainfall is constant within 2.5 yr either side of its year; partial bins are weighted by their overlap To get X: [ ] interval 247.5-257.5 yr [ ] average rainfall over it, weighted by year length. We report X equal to 12.8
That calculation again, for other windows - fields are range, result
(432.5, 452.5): 13.4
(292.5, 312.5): 12.8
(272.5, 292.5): 12.3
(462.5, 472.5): 13.5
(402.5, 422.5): 12.7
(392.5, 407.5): 12.4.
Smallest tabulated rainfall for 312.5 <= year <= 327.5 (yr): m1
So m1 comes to 12.3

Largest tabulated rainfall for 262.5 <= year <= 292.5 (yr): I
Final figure 13.1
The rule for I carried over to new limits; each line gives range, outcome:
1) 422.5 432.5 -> 13.3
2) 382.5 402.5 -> 12.4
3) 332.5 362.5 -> 13.4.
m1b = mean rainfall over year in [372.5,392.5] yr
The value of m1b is 12.3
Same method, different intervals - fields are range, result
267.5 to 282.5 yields 12.5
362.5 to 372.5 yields 12.3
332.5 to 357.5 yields 12.8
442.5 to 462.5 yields 13.4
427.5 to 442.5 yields 13.1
